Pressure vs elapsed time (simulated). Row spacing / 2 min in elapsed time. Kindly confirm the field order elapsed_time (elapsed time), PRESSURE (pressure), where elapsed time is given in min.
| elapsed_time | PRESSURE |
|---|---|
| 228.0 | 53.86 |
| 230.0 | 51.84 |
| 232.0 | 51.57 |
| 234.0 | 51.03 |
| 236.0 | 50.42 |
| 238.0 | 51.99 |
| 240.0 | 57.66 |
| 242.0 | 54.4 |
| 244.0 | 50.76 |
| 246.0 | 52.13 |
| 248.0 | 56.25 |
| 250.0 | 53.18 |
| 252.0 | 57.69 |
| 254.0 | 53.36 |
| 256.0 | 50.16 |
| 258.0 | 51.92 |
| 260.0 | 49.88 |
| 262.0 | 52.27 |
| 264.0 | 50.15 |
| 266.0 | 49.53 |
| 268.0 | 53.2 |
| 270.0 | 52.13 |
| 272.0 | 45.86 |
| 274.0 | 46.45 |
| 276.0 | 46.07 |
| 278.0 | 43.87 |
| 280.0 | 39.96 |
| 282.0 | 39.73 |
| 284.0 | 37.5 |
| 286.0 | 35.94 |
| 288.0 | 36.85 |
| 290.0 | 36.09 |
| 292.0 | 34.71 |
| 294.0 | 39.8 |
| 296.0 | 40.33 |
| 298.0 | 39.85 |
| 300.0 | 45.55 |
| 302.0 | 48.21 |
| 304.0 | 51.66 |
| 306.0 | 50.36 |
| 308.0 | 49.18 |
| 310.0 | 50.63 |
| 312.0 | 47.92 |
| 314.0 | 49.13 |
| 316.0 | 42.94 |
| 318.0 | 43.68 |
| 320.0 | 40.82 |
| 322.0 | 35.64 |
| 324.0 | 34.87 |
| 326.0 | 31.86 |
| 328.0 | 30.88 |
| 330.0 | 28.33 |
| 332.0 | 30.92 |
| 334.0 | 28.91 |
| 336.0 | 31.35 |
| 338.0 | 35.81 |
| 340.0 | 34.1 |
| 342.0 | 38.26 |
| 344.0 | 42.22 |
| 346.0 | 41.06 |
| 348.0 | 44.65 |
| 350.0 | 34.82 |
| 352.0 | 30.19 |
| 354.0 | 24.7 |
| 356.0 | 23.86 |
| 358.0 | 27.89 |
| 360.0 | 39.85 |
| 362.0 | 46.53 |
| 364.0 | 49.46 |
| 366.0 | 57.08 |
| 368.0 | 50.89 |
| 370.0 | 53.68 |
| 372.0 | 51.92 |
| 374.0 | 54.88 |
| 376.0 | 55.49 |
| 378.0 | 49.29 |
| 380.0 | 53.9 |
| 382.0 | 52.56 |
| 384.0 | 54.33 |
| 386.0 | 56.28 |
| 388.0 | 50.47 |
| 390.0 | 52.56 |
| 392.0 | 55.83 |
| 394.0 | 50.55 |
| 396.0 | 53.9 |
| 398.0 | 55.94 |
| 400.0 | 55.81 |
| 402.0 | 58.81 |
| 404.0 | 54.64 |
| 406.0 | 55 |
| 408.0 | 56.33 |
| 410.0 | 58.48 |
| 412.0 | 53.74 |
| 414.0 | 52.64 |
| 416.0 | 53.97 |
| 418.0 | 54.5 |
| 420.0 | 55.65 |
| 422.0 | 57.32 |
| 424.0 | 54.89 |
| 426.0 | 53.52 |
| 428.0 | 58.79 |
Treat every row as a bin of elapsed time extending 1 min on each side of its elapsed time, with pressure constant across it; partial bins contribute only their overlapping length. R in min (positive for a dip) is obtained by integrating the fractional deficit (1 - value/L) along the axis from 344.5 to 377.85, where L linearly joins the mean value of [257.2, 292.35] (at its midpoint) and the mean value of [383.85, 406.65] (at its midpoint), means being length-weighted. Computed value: 5.6 min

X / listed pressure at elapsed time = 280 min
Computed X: 39.96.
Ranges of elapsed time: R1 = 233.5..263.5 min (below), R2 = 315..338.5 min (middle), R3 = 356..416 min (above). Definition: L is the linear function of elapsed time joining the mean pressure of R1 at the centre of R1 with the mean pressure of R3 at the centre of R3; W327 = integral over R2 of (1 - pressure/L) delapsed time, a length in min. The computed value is 7.94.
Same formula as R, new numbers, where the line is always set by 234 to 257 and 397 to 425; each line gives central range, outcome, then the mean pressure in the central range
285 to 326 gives 8.9 min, 42.4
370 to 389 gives 0.6 min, 53.3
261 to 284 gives 3.0 min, 46.8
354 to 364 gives 3.6 min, 35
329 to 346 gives 6.4 min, 34.2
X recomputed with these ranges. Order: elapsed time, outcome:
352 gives 30.19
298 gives 39.85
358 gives 27.89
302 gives 48.21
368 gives 50.89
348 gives 44.65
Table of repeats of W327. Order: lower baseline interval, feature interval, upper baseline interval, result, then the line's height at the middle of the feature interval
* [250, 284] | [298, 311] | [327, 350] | -2.2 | 41.6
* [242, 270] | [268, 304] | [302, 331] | 3.8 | 47.4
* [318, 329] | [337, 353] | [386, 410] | 1.3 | 41.1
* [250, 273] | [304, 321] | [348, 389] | 0.6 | 48.8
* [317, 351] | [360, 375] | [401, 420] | -2.3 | 44.4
